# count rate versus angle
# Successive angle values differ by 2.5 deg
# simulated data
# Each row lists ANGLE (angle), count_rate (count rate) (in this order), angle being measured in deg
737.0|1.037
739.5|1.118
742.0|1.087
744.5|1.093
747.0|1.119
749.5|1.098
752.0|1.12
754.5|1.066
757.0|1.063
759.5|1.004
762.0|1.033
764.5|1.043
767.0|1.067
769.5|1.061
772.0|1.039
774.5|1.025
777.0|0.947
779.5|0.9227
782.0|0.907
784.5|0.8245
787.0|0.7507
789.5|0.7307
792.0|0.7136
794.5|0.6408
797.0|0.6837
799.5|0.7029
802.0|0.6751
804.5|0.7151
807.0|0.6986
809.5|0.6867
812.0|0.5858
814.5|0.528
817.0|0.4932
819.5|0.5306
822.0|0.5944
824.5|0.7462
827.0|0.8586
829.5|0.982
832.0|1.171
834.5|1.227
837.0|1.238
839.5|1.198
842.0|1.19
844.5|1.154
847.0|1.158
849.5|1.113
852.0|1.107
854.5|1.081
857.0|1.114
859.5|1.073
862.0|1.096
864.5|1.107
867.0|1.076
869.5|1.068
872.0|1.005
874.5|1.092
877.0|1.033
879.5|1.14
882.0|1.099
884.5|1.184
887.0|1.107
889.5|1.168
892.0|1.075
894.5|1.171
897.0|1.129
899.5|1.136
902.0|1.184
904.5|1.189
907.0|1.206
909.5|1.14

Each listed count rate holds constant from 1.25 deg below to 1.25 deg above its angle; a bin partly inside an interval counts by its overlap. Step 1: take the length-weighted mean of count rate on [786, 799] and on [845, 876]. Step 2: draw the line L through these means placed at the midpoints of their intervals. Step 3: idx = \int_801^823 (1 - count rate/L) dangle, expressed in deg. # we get 5.4 deg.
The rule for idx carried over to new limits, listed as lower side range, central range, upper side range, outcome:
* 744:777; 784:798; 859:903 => 4.60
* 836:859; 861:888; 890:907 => 1.37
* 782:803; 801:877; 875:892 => -1.03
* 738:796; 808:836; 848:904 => 7.44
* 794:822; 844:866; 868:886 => -3.98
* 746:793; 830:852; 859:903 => -2.27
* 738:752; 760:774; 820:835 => 0.04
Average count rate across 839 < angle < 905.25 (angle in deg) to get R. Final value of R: 1.12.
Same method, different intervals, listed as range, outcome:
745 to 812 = 0.894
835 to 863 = 1.14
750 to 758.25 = 1.08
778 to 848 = 0.832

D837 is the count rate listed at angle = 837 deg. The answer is 1.238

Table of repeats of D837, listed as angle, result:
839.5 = 1.198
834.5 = 1.227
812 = 0.5858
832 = 1.171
